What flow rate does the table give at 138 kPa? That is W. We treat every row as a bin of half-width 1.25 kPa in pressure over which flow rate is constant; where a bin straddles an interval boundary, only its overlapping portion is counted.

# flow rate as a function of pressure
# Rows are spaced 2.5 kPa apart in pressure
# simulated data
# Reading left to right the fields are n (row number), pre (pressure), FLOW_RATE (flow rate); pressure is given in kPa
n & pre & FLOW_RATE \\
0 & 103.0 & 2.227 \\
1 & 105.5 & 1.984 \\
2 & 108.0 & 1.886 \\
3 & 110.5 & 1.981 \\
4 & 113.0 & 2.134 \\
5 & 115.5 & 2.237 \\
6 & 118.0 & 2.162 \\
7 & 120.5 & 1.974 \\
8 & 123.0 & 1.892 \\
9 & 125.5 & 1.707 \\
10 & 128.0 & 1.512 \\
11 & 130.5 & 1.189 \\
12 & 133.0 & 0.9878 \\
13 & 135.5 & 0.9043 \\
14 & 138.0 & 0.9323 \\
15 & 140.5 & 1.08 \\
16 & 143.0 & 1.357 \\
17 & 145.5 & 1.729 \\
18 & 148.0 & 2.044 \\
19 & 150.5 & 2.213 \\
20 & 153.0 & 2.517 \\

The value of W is 0.9323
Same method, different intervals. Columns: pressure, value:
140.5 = 1.08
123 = 1.892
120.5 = 1.974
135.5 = 0.9043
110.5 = 1.981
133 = 0.9878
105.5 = 1.984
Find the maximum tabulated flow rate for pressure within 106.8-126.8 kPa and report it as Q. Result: 2.237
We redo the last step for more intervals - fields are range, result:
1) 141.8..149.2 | 2.044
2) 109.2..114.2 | 2.134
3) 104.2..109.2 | 1.984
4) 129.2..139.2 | 1.189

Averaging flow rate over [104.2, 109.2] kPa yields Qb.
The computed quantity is 1.94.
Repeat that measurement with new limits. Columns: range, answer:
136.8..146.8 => 1.28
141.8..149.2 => 1.71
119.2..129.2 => 1.77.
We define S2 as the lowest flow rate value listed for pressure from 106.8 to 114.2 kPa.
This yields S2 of 1.886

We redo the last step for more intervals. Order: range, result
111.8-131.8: 1.189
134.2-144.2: 0.9043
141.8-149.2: 1.357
